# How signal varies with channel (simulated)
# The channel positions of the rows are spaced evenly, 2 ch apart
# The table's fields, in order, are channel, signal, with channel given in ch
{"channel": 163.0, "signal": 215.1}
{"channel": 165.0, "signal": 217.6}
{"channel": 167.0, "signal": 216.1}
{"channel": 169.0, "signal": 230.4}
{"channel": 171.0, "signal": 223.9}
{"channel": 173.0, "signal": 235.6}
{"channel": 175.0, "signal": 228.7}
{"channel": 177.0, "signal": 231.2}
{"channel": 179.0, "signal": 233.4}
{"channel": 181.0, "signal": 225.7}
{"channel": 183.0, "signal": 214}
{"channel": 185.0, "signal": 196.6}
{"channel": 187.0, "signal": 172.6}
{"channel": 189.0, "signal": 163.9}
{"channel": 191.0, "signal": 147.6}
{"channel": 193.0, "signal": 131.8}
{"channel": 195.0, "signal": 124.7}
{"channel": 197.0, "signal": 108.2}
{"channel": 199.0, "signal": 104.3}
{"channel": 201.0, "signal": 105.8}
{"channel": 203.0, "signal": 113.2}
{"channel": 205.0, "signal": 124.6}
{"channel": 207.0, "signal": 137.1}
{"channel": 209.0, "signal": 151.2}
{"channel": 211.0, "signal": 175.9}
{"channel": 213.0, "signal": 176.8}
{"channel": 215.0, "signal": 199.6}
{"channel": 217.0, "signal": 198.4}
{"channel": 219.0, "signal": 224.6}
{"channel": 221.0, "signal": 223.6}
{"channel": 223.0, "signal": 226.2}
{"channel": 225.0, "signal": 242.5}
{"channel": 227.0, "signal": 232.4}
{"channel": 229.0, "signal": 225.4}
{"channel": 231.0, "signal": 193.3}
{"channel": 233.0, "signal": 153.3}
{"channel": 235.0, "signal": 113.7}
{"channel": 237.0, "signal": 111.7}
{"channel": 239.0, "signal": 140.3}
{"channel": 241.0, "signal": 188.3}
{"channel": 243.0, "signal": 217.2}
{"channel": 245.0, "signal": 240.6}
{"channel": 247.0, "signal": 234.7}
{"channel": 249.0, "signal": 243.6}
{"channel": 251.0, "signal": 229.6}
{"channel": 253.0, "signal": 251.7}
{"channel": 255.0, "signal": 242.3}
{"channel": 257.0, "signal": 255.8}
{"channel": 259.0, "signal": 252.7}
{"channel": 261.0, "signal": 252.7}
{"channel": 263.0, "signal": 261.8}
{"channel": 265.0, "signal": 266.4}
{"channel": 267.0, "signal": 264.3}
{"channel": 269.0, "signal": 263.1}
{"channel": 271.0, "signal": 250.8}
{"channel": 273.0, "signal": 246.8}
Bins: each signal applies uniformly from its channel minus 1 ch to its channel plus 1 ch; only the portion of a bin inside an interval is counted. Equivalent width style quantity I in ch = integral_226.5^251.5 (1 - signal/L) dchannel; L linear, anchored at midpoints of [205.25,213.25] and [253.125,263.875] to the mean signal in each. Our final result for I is 2.5 ch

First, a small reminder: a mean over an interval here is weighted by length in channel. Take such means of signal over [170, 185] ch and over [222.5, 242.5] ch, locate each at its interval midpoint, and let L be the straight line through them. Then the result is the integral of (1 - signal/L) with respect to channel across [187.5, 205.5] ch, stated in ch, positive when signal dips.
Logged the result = 7.23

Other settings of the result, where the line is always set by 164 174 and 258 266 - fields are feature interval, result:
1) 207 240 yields 8.0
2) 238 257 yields 2.3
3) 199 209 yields 4.9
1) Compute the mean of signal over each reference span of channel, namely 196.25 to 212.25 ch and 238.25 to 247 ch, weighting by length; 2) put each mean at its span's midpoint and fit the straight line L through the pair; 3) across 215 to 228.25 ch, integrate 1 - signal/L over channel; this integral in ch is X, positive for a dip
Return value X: -5.0 ch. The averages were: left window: 129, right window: 203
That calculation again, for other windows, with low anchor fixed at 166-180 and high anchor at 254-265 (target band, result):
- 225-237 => 3.1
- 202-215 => 4.8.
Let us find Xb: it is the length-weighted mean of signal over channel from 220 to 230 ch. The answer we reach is 230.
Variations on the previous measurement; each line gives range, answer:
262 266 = 264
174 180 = 231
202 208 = 125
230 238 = 143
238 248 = 204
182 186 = 205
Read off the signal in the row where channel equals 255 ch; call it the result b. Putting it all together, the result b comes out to 242.3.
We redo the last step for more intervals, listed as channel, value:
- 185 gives 196.6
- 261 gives 252.7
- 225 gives 242.5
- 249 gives 243.6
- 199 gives 104.3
